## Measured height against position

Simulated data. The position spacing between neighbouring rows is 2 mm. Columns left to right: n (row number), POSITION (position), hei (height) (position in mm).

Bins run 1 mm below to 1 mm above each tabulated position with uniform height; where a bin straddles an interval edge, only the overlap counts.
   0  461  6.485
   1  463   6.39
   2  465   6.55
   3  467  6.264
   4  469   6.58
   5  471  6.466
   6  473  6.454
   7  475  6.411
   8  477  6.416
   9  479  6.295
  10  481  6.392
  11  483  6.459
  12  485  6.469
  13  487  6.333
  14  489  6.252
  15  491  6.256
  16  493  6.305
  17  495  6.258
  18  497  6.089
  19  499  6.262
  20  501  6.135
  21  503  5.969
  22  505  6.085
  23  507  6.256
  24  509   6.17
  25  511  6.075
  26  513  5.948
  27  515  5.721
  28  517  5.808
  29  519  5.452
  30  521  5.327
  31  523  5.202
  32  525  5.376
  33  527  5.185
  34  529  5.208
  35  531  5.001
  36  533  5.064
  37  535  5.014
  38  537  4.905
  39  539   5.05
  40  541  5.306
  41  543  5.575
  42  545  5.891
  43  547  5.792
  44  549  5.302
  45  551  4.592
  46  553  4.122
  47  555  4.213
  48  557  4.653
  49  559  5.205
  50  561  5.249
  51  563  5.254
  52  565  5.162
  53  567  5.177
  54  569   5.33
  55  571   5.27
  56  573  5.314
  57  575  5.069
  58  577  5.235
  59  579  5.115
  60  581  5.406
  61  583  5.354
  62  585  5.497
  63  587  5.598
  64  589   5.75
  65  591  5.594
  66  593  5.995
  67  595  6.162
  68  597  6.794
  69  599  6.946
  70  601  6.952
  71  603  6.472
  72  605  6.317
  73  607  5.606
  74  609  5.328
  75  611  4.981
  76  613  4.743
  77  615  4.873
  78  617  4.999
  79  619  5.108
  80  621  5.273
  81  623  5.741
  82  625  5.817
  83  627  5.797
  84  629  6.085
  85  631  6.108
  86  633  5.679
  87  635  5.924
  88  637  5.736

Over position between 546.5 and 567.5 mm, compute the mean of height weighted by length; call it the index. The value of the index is 4.95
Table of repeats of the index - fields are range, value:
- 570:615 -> 5.69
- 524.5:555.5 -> 5.11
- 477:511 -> 6.25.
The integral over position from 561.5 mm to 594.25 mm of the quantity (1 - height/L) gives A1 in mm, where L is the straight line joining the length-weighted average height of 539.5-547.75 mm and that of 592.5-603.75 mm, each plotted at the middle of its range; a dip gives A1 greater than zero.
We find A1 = 4.4 mm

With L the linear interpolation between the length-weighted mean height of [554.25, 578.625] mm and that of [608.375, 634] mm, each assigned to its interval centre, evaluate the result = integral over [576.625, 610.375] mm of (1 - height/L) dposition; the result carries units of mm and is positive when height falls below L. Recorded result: -4.0 mm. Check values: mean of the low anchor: 5.1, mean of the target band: 5.89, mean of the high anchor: 5.43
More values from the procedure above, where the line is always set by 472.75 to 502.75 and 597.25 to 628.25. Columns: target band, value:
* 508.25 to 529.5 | 1.95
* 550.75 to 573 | 3.68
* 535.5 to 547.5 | 1.30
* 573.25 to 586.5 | 1.27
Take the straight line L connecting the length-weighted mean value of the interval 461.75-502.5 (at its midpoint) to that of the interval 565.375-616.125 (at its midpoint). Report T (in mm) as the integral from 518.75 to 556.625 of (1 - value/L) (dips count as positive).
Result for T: 5.4 mm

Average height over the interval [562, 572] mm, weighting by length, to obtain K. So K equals 5.24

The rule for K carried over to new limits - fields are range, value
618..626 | 5.48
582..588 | 5.48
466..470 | 6.42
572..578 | 5.21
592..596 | 6.08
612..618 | 4.87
